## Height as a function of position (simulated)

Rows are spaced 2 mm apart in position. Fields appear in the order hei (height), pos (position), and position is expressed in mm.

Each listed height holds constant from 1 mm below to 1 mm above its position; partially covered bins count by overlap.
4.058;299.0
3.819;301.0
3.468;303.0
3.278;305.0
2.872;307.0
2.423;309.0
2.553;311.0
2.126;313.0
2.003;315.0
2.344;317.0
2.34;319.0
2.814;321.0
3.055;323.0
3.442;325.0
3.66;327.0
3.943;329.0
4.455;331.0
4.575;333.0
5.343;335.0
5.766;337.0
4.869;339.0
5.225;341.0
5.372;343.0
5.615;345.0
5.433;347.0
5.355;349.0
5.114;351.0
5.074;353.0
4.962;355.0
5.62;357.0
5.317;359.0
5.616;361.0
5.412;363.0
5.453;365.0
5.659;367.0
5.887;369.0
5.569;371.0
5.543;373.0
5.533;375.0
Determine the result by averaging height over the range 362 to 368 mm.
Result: 5.51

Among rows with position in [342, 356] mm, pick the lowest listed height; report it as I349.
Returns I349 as 4.962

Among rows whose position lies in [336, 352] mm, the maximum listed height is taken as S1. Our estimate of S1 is 5.766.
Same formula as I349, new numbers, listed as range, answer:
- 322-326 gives 3.055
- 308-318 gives 2.003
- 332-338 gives 4.575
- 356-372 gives 5.317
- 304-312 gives 2.423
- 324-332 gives 3.442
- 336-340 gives 4.869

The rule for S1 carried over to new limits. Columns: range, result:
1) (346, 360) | 5.62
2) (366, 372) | 5.887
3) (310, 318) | 2.553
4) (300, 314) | 3.819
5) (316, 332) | 4.455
